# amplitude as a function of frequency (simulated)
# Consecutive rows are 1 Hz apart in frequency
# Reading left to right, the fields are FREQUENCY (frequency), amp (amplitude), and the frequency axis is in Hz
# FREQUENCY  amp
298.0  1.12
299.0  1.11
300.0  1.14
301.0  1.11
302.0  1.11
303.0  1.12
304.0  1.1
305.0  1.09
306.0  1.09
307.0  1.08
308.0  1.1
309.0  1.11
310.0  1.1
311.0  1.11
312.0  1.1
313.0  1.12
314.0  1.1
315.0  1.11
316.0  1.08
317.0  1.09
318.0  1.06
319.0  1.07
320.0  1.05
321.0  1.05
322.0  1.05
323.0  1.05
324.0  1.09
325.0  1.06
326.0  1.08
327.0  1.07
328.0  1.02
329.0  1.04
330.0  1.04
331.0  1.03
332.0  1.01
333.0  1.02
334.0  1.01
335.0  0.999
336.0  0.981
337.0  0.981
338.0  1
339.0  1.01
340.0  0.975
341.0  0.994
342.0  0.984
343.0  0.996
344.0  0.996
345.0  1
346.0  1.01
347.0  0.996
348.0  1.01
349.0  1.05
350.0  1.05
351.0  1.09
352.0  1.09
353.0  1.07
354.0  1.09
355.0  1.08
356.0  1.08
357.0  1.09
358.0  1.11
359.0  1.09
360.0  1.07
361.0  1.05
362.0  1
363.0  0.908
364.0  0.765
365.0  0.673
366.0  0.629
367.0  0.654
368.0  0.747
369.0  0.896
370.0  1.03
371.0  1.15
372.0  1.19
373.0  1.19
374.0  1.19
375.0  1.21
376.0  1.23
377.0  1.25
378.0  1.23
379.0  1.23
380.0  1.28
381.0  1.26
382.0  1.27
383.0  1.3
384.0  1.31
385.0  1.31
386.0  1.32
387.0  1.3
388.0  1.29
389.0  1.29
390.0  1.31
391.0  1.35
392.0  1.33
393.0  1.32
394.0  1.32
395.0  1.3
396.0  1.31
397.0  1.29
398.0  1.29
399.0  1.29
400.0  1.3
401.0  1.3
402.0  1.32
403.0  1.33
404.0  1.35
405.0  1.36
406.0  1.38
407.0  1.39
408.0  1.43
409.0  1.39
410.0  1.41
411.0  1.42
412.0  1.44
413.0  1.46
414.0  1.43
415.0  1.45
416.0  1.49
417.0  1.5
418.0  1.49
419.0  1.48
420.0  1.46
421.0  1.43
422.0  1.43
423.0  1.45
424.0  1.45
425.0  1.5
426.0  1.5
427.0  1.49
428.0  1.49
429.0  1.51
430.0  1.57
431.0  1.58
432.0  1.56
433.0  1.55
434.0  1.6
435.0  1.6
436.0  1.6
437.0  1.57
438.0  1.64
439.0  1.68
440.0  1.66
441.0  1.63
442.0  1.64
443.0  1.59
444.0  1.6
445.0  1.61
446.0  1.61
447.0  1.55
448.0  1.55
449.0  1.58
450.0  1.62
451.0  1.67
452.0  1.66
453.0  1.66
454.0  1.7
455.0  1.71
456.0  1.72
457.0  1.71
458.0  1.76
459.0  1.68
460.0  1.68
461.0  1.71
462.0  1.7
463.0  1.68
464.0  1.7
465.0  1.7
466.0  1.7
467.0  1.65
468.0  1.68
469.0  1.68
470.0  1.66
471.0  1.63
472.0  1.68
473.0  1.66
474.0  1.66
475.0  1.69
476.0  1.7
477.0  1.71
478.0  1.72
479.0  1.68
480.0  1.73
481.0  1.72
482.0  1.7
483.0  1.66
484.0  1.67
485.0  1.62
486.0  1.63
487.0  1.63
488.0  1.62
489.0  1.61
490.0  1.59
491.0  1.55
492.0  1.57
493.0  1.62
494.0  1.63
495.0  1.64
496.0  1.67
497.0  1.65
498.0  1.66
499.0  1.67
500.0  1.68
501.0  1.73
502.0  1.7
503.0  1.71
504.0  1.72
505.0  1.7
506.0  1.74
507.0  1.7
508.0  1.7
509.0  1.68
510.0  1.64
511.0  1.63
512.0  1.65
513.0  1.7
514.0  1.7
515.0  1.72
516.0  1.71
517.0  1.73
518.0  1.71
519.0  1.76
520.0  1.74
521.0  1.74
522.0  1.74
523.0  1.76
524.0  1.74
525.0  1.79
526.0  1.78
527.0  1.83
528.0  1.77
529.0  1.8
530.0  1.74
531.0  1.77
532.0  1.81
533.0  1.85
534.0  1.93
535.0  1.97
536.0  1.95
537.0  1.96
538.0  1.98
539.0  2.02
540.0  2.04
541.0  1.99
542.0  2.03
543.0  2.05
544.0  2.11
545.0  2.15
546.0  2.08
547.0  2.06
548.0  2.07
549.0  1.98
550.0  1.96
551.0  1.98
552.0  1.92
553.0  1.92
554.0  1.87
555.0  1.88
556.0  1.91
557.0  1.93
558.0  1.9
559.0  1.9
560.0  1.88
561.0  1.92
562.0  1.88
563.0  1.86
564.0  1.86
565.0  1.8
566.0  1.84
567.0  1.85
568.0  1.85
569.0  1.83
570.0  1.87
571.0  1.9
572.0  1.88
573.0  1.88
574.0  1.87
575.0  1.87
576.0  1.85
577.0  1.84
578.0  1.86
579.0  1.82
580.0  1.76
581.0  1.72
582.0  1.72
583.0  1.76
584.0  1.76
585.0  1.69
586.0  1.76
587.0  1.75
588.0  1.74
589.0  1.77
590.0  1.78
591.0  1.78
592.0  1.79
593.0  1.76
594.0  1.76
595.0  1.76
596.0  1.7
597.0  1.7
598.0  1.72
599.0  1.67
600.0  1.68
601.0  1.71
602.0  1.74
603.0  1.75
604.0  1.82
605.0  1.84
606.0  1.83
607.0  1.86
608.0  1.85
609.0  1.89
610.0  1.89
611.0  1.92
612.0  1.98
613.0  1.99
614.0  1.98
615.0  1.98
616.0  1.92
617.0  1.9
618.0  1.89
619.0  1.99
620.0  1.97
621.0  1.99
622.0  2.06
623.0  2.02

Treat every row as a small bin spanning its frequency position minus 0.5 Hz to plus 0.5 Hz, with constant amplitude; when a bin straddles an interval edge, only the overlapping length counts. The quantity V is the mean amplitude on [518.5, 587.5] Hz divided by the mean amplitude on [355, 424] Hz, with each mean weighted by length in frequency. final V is 1.5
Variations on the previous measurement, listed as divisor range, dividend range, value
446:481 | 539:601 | 1.11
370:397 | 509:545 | 1.44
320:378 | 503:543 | 1.75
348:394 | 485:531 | 1.51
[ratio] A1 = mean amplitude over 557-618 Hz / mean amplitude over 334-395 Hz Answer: 1.7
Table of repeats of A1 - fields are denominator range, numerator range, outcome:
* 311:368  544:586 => 1.85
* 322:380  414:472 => 1.55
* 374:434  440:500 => 1.20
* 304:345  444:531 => 1.60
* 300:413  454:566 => 1.57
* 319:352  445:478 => 1.63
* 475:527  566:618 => 1.08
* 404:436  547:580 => 1.28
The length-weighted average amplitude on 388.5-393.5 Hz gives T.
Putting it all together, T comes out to 1.32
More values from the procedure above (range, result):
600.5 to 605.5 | 1.77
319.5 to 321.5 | 1.05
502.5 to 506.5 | 1.72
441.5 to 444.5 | 1.61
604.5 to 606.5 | 1.83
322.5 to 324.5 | 1.07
